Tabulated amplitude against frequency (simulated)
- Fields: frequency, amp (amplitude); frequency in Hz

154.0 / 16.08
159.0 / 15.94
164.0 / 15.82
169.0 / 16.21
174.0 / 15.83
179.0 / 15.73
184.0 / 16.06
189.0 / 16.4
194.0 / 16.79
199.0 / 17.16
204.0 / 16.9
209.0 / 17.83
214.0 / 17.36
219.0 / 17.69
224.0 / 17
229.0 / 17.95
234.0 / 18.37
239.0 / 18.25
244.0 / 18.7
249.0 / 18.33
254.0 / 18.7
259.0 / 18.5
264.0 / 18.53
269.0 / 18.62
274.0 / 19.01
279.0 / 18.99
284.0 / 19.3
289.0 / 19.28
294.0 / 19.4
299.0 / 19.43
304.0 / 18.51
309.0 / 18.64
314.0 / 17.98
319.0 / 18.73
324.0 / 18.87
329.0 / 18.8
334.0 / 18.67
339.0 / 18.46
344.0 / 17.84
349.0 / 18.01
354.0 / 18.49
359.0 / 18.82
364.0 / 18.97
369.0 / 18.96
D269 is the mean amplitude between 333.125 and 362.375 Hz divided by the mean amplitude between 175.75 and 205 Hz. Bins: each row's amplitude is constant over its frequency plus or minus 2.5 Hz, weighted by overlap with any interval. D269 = 1.12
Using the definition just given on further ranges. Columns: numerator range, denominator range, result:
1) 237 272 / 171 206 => 1.13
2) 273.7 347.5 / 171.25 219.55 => 1.12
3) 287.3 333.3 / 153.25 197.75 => 1.17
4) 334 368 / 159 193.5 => 1.15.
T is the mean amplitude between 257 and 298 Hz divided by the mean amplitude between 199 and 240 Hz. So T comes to 1.08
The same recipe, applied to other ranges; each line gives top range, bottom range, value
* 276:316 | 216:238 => 1.07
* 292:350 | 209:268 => 1.03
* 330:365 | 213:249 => 1.03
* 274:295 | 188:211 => 1.13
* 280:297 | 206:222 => 1.10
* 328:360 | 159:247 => 1.08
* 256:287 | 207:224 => 1.07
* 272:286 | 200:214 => 1.10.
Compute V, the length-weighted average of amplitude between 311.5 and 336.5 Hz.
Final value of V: 18.6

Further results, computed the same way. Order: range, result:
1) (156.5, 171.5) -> 16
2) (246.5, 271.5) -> 18.5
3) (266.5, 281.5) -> 18.9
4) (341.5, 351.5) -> 17.9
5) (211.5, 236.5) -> 17.7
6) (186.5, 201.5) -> 16.8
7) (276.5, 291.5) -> 19.2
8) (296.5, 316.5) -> 18.6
